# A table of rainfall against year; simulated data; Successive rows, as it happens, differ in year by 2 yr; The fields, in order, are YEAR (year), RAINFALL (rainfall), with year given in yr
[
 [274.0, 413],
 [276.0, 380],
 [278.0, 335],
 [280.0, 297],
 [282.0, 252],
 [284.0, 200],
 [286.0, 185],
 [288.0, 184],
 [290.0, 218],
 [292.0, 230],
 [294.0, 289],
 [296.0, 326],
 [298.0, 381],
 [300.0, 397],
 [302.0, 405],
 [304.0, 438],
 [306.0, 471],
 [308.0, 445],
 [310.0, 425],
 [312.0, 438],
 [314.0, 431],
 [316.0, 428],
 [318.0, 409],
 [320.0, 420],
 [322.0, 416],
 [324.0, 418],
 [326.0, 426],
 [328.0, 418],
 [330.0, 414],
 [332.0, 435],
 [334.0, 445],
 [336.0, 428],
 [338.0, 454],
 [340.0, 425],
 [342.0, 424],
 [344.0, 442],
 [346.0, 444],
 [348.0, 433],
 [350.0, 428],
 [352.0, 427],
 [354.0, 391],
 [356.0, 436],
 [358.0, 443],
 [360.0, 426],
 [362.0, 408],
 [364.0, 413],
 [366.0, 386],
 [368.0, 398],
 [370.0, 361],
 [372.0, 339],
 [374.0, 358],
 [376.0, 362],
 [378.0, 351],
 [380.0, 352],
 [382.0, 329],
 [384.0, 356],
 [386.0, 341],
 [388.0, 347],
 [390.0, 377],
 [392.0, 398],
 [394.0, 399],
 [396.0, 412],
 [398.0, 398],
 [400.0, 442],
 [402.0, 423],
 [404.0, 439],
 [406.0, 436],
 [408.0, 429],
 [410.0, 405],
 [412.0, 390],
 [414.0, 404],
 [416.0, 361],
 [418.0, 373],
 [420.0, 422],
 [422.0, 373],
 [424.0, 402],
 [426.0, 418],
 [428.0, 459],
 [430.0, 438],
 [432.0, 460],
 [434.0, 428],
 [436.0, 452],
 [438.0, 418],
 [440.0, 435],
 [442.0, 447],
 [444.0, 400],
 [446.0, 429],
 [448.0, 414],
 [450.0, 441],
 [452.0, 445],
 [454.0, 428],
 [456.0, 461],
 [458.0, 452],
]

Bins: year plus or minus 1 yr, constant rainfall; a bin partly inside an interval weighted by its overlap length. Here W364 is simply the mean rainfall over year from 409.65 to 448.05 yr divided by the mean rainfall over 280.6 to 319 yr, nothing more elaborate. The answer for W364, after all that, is 1.21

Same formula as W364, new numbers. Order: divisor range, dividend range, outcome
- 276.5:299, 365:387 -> 1.34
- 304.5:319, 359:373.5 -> 0.89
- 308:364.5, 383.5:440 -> 0.96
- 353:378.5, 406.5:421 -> 1.02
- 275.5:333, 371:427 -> 1.07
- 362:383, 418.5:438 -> 1.16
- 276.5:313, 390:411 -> 1.26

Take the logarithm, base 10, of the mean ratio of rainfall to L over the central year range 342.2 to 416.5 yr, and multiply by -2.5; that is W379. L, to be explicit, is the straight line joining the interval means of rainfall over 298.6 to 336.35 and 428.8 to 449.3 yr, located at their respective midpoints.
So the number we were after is 0.08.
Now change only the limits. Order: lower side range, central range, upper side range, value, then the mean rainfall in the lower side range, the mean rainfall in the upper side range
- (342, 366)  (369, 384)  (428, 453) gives 0.21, 425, 435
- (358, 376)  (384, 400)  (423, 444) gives 0.06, 388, 434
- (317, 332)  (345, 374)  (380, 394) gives -0.06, 418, 360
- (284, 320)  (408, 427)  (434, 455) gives 0.05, 356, 431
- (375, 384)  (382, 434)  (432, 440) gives -0.03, 349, 436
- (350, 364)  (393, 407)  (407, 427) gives -0.04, 422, 398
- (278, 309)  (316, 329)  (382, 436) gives -0.23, 315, 404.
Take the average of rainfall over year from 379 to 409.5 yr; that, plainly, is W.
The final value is 392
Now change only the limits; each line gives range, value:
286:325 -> 372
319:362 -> 428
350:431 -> 396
